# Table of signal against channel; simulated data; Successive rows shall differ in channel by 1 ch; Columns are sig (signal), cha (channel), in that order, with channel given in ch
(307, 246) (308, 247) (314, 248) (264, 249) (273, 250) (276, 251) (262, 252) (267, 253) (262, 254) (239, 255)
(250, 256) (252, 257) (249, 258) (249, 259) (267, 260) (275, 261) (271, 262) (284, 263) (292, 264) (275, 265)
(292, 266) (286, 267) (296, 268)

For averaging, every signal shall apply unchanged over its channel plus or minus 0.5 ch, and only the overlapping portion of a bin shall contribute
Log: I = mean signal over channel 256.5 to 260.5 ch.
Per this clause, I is 254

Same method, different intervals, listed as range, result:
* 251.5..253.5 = 264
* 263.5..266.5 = 286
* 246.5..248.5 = 311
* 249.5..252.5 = 270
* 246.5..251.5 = 287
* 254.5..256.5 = 244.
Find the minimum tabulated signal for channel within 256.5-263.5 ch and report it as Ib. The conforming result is 249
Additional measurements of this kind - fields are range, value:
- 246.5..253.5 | 262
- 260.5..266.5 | 271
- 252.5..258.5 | 239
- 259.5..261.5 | 267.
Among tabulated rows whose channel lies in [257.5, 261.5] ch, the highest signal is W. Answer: 275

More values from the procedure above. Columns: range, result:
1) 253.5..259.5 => 262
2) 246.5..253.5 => 314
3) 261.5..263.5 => 284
